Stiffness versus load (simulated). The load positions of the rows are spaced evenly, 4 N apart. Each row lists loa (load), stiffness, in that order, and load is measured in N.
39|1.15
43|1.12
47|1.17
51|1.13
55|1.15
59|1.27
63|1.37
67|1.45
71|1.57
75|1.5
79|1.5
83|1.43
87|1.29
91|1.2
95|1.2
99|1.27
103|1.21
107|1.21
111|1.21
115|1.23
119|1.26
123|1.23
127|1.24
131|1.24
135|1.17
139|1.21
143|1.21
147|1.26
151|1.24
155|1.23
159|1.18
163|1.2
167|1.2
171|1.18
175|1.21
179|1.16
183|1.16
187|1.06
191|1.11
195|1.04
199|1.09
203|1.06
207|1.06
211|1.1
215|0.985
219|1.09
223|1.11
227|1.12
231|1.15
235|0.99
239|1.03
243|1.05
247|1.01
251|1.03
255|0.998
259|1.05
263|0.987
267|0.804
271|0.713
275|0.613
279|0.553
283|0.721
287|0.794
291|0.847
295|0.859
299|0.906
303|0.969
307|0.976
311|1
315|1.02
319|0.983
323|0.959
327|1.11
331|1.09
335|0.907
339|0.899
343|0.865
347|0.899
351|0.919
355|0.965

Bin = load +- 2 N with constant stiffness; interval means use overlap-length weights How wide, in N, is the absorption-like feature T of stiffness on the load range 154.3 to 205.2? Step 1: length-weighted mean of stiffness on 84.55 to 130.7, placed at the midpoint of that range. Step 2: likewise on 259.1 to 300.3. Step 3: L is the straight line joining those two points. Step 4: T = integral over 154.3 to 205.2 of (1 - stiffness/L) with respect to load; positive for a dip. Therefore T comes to -4.55 N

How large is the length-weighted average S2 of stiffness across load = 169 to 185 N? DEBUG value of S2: 1.18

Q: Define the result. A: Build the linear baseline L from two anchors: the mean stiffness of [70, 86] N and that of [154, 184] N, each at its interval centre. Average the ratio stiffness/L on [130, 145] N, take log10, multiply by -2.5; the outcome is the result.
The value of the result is 0.07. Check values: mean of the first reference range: 1.48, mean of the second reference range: 1.19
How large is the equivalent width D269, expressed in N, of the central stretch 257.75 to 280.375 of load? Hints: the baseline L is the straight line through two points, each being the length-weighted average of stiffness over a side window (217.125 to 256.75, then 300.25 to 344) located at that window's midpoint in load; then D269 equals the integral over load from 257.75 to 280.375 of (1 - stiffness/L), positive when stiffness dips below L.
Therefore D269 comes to 5.4 N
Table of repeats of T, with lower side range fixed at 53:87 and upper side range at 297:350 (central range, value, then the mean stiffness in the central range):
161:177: 0.4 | 1.2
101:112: 1.0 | 1.21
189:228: 2.9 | 1.08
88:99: 1.1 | 1.22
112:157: 2.1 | 1.23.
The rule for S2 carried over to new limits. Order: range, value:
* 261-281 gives 0.734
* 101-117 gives 1.21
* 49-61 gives 1.18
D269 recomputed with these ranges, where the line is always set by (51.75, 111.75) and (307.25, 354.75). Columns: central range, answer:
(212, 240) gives 1.2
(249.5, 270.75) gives 2.3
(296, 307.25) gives 0.8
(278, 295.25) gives 4.6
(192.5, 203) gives 0.8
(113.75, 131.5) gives 0.3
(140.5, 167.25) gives 0.0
